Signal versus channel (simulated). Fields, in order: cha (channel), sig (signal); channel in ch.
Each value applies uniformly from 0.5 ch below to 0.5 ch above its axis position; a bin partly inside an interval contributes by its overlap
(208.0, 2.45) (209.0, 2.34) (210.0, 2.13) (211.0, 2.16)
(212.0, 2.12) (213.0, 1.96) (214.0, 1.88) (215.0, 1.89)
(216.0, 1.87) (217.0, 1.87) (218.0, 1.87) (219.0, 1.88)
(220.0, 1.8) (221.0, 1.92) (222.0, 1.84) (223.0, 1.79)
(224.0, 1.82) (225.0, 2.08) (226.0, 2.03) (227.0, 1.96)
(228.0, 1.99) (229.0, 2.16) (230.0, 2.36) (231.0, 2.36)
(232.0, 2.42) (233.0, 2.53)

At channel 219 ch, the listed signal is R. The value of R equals 1.88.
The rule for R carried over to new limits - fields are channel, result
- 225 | 2.08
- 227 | 1.96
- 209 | 2.34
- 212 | 2.12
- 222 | 1.84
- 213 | 1.96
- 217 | 1.87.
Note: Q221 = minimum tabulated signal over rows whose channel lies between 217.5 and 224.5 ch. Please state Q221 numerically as 1.79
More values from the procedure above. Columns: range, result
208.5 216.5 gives 1.87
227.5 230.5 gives 1.99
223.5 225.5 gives 1.82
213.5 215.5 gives 1.88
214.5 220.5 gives 1.8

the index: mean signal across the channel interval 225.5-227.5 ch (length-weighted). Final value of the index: 1.99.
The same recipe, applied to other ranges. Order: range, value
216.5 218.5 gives 1.87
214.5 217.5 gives 1.88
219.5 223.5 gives 1.84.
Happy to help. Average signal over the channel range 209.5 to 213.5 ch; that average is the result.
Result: 2.09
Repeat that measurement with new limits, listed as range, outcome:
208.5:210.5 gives 2.23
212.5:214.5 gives 1.92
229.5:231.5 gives 2.36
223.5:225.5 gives 1.95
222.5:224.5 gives 1.81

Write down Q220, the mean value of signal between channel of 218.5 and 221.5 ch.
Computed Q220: 1.87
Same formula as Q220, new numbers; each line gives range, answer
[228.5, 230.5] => 2.26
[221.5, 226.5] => 1.91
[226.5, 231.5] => 2.17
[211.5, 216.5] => 1.94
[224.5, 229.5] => 2.04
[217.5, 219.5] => 1.88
